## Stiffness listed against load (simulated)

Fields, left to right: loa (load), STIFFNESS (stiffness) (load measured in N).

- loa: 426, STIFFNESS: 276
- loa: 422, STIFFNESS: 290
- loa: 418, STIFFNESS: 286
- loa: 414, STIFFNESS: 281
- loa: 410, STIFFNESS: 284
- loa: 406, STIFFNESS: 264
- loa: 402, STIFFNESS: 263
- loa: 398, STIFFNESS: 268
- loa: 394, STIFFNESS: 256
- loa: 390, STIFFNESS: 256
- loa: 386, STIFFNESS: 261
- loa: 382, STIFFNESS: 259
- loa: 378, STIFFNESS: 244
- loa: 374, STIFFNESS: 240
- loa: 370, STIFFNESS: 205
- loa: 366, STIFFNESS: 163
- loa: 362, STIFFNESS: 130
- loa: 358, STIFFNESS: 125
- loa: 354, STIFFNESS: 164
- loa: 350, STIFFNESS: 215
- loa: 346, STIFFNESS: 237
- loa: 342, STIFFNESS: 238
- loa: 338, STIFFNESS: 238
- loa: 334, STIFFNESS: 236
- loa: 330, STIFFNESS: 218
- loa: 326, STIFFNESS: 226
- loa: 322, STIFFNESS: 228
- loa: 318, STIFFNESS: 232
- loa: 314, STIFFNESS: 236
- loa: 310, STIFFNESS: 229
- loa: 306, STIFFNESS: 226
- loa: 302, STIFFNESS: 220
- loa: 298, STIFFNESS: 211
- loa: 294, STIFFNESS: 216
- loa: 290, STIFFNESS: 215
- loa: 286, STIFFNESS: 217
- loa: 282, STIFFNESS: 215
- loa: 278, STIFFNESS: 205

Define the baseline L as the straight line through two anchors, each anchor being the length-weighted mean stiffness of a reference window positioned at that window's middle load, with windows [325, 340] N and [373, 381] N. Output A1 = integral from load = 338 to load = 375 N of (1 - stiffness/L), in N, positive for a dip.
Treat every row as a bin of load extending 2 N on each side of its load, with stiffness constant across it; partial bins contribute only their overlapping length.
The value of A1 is 7.1 N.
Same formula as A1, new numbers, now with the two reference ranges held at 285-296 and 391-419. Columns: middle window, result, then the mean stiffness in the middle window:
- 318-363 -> 5.8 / 208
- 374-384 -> 0.3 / 249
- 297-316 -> -0.1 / 225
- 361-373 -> 3.7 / 175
